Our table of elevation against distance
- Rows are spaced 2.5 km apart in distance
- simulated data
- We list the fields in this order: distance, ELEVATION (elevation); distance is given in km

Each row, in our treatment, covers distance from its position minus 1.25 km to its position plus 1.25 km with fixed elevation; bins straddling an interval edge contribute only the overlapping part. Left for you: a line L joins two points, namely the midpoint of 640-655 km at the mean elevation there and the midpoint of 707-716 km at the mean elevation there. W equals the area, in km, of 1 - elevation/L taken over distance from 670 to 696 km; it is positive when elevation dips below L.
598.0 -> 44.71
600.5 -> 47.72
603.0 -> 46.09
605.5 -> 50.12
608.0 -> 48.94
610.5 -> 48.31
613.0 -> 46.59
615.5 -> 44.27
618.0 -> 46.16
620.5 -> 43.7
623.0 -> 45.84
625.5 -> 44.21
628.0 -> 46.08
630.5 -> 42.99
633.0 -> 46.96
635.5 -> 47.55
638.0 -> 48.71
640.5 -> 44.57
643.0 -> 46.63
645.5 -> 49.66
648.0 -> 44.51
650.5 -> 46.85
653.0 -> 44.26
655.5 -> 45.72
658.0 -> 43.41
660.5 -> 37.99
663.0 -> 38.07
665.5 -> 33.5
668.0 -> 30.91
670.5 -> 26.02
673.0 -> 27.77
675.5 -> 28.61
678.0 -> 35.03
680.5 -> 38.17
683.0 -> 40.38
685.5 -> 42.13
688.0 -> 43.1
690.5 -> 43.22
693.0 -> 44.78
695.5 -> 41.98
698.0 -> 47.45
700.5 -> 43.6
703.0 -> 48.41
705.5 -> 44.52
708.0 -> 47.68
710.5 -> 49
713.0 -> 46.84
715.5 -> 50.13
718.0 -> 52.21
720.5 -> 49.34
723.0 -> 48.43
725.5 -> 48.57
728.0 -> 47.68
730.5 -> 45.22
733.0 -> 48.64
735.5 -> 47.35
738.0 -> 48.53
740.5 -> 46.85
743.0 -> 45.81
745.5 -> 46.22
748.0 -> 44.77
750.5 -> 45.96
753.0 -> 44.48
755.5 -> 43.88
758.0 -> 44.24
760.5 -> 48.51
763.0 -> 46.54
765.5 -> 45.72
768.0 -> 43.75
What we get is 5.4 km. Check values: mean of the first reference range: 46.1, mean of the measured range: 37.6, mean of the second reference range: 48.3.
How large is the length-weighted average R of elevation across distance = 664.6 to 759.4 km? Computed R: 43.5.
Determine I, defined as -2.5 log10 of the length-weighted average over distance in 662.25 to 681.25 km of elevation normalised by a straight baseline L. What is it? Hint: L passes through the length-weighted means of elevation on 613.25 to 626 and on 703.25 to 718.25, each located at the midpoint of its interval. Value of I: 0.41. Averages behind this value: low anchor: 45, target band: 32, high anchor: 48.1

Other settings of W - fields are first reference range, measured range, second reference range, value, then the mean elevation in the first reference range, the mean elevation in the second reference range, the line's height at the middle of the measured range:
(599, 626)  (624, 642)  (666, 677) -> -2.47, 46.6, 28.8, 40.4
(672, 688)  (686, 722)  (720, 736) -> -3.92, 36.1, 47.8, 42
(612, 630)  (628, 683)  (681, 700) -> 4.59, 45.2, 43.1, 44.1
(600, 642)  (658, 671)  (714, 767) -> 3.33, 46.4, 47.1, 46.6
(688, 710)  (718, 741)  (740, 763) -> -1.34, 45.2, 45.6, 45.5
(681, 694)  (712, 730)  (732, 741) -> -1.07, 42.4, 47.9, 46.2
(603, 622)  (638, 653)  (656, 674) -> -2.83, 46.8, 34.5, 39.1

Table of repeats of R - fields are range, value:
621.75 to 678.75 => 41.2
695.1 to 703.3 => 45.4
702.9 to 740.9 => 48.1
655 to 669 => 38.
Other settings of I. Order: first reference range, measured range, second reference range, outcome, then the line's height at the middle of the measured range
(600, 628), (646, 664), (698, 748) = 0.086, 46.9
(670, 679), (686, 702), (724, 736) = -0.225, 35.8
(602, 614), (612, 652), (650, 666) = -0.026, 44.9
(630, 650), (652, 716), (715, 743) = 0.165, 47.4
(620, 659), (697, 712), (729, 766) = -0.017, 46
